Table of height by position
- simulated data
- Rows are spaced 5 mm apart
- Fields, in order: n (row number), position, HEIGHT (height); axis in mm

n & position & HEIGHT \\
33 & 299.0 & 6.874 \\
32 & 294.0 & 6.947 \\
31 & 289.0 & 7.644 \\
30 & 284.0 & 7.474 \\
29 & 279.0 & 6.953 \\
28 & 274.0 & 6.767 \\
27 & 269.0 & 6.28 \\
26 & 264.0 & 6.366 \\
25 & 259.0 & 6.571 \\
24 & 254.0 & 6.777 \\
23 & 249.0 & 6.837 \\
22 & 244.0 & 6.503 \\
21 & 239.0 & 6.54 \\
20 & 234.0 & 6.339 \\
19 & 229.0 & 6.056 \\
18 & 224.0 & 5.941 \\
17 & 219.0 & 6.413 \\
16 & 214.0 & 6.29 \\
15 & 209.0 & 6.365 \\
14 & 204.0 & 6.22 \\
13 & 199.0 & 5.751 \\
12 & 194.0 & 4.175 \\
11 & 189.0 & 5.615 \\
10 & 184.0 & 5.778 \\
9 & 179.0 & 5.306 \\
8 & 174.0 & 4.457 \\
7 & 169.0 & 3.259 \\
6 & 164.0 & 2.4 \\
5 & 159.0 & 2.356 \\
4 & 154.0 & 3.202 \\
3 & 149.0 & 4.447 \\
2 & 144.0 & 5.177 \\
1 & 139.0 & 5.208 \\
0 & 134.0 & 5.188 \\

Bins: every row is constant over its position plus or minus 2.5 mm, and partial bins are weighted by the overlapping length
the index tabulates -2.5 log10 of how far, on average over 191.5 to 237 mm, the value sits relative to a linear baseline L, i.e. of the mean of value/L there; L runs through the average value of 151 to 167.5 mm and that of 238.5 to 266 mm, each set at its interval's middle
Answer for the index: -0.19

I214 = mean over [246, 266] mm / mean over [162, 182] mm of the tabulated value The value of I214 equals 1.69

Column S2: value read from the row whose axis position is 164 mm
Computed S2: 2.4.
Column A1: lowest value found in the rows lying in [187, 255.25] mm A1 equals 4.175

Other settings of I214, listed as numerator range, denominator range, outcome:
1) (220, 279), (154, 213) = 1.38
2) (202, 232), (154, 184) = 1.67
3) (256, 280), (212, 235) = 1.06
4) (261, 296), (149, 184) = 1.85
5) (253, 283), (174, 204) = 1.25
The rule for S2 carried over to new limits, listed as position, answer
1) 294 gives 6.947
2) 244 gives 6.503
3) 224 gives 5.941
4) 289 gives 7.644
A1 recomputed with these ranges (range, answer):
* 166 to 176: 3.259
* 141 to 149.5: 4.447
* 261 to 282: 6.28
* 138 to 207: 2.356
